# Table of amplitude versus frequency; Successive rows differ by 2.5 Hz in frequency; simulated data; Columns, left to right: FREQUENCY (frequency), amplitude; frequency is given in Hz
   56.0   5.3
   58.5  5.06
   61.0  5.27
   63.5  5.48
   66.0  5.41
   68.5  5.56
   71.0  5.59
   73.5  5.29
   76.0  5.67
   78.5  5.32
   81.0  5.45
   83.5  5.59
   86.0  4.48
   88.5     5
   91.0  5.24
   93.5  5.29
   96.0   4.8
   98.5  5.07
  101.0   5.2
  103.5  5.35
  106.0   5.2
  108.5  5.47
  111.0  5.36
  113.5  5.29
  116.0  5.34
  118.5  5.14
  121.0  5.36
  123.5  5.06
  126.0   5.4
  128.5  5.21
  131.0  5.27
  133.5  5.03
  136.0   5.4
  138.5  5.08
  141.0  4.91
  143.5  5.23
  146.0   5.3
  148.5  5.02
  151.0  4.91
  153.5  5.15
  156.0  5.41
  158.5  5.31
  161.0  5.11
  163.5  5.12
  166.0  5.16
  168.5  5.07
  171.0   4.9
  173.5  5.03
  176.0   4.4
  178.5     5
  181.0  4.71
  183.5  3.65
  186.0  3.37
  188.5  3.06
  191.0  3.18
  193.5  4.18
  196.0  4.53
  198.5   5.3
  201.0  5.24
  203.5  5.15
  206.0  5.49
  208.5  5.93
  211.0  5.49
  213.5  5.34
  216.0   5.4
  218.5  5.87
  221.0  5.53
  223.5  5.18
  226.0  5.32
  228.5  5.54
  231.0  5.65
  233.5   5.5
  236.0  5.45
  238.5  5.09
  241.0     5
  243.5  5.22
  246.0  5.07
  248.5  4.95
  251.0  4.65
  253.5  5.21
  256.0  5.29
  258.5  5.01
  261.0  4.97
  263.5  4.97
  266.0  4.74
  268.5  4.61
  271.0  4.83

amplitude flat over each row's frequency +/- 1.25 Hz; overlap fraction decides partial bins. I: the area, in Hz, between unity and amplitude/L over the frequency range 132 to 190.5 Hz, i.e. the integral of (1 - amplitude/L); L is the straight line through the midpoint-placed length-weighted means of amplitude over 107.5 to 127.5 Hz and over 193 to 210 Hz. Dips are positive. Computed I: 4.6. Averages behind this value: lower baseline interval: 5.3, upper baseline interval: 5.16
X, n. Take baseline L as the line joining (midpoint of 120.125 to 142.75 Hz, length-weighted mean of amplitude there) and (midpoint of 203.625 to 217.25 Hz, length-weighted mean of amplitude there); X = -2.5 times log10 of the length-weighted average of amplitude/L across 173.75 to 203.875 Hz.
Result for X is 0.25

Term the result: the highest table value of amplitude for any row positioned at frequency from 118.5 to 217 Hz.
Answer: 5.93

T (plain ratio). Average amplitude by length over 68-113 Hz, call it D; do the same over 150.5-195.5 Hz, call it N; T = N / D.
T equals 0.9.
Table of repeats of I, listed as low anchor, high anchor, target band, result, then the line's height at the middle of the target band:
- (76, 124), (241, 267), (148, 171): 0.1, 5.14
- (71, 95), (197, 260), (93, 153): 1.0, 5.28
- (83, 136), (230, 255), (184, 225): 2.5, 5.18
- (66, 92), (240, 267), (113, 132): 0.0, 5.25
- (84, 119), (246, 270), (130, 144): -0.1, 5.12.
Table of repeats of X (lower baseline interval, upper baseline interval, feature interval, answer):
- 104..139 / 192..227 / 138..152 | 0.039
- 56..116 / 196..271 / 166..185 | 0.121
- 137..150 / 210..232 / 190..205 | 0.160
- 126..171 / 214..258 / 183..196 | 0.409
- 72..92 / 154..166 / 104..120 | -0.012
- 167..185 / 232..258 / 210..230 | -0.102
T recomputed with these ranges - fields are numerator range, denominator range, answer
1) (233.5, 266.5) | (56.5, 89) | 0.95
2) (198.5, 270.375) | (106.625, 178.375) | 1.02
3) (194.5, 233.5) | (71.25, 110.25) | 1.03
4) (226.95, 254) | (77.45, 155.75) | 1.00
